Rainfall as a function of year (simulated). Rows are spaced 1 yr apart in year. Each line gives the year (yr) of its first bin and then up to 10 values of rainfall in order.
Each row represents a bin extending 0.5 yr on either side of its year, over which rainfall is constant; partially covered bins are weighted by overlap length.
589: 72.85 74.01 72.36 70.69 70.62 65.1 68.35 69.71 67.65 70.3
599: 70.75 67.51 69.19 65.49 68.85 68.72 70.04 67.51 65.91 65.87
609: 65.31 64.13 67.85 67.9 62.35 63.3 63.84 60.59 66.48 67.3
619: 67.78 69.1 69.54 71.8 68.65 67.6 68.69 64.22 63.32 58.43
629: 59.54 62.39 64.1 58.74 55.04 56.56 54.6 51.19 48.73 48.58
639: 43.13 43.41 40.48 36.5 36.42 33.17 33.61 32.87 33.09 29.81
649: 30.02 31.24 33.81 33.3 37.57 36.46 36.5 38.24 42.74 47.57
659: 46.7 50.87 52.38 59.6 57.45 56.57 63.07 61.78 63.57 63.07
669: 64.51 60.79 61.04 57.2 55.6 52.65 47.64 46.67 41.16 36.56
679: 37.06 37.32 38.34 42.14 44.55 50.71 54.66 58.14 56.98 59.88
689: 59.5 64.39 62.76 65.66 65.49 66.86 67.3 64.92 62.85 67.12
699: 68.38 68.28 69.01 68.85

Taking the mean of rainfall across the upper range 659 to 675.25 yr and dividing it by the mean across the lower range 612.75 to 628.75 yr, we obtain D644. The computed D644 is 0.9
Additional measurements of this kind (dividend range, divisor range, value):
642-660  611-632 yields 0.56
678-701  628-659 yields 1.32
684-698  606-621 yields 0.94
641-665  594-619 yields 0.61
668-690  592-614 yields 0.76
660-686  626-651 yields 1.13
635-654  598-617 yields 0.57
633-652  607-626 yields 0.60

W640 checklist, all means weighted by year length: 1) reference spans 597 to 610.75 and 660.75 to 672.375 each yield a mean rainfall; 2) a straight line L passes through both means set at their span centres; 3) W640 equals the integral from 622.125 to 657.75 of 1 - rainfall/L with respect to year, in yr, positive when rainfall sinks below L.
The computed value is 9.4 yr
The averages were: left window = 67.7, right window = 60.3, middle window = 46.9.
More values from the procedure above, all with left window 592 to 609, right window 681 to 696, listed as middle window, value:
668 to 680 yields 1.8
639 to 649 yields 4.4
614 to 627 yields -0.2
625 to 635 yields 0.7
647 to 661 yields 5.3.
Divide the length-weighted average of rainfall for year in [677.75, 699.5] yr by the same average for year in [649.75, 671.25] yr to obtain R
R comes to 1.12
